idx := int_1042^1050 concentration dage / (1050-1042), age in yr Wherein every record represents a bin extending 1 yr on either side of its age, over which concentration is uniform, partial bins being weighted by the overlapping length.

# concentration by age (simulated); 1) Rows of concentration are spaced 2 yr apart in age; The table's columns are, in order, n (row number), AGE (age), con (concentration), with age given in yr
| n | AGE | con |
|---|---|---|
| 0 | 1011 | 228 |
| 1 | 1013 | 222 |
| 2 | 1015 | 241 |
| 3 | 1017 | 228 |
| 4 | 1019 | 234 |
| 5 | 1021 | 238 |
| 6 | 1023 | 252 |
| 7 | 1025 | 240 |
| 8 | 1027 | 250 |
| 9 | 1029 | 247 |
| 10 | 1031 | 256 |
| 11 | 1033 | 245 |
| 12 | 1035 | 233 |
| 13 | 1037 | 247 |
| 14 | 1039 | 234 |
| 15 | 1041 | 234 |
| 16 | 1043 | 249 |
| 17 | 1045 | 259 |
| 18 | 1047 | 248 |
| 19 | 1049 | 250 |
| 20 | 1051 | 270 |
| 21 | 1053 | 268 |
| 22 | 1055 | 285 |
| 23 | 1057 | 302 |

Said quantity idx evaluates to 252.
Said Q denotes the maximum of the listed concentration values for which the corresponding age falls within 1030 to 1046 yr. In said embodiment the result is 259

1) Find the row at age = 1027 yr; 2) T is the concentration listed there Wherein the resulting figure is 250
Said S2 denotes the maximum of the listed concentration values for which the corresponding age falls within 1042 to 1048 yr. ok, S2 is 259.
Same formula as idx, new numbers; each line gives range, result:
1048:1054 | 263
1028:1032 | 252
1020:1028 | 245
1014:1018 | 234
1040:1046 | 247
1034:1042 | 237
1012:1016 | 232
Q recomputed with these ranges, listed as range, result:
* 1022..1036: 256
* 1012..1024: 252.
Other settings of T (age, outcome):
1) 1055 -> 285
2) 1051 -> 270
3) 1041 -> 234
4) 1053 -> 268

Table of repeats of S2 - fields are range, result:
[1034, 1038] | 247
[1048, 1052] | 270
